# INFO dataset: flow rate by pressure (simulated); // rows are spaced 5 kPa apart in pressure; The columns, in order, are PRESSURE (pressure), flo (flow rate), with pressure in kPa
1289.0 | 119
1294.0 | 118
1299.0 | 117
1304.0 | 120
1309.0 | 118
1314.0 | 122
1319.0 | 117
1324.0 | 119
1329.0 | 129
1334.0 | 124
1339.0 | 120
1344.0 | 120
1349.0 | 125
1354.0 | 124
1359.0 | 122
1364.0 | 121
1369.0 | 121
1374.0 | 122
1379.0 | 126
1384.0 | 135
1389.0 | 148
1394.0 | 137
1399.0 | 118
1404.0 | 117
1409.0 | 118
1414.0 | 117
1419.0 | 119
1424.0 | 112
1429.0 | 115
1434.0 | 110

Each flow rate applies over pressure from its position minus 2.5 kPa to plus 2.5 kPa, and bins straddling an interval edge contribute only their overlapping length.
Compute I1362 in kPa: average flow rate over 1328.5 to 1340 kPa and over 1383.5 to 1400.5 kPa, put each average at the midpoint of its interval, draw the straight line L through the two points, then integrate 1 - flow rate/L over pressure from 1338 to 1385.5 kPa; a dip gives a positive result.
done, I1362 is 2.2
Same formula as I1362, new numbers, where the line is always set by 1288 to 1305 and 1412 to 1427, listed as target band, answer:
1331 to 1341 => -0.4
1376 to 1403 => -3.5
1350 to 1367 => -0.8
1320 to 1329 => -0.3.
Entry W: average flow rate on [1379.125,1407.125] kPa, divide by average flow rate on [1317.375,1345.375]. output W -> 1.1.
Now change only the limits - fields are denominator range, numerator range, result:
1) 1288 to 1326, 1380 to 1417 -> 1.07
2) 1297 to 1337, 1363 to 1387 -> 1.04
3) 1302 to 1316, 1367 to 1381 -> 1.03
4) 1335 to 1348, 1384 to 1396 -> 1.17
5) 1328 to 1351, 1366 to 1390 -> 1.05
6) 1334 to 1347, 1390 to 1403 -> 1.06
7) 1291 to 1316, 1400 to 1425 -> 0.98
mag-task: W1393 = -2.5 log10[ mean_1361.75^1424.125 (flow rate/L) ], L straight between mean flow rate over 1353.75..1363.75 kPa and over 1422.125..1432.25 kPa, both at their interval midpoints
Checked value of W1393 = -0.06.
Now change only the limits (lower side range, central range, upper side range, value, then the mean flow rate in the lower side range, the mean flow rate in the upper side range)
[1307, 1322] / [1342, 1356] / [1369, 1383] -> -0.01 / 119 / 125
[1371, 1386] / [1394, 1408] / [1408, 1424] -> 0.00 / 127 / 117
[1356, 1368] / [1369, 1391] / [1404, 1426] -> -0.10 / 122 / 117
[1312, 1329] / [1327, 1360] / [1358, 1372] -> -0.02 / 121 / 121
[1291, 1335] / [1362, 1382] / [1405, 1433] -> -0.05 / 120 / 116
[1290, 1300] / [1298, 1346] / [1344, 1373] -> -0.01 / 118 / 122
